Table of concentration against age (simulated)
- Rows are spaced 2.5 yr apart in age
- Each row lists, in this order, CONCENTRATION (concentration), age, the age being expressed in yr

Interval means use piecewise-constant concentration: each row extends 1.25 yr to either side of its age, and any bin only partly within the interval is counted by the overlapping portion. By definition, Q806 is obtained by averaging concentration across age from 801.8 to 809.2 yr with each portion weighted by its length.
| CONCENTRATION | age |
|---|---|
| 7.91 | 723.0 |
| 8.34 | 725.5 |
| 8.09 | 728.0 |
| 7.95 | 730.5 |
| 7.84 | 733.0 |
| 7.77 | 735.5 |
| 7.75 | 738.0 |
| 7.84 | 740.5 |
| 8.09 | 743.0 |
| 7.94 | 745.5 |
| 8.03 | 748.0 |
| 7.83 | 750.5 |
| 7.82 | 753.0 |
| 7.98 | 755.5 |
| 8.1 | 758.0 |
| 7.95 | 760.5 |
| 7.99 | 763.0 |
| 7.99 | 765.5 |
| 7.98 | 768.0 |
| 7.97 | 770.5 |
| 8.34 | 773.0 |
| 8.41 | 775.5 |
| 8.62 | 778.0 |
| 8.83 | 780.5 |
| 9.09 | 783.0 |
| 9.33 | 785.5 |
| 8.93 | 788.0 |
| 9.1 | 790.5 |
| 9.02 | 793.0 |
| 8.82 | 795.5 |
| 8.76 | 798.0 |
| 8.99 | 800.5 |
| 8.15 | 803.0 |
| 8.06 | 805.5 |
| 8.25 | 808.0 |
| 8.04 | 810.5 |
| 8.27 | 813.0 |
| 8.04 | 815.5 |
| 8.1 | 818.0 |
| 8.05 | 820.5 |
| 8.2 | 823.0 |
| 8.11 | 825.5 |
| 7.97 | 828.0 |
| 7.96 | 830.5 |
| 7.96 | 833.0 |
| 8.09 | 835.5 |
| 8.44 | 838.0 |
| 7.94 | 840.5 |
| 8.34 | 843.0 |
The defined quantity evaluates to 8.15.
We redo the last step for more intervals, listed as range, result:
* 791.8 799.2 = 8.87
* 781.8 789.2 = 9.12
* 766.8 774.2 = 8.1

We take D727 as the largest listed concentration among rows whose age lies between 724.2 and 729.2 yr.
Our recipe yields 8.34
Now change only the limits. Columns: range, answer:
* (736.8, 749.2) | 8.09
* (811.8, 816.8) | 8.27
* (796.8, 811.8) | 8.99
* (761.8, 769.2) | 7.99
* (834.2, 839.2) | 8.44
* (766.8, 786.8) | 9.33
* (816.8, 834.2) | 8.2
